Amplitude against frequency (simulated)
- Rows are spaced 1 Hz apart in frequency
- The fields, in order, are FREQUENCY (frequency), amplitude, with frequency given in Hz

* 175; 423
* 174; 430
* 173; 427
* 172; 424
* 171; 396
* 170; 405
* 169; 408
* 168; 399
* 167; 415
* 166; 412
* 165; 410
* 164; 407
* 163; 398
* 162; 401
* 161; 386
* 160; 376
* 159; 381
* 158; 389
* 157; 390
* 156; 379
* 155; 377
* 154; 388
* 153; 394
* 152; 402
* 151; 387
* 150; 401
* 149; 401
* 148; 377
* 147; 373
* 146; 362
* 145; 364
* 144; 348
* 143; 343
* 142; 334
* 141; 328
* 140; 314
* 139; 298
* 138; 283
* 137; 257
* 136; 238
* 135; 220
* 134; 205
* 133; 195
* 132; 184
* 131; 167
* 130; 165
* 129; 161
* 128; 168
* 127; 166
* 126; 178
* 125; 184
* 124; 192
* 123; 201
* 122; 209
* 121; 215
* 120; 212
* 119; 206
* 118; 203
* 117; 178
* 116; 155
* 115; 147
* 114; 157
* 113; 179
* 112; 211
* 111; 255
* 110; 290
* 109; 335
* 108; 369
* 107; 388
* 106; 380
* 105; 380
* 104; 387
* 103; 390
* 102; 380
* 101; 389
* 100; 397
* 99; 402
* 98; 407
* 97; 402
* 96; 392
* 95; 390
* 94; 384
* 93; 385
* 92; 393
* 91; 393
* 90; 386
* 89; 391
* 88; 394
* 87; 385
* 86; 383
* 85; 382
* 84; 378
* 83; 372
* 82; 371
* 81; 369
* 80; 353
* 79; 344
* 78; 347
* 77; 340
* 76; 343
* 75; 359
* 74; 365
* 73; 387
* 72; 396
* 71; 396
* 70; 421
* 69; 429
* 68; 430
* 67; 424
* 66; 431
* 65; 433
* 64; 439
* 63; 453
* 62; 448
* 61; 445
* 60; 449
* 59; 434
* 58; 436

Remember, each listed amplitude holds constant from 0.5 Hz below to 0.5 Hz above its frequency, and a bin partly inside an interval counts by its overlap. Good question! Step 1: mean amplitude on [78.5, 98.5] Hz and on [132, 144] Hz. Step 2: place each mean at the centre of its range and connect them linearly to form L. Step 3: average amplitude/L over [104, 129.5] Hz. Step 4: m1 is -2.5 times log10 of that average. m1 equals 0.36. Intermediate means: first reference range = 383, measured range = 232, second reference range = 273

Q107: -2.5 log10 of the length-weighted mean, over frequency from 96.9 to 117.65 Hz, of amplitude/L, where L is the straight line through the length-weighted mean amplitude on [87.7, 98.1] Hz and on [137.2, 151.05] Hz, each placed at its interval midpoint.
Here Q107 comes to 0.22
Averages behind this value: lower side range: 392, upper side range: 348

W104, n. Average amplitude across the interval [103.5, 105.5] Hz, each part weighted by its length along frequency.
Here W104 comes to 384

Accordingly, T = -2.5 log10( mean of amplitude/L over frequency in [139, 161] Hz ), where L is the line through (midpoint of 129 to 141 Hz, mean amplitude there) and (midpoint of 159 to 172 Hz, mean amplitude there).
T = -0.18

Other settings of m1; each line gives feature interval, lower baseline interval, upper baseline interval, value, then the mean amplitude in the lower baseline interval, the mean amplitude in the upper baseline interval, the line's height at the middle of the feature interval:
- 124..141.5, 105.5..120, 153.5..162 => 0.38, 245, 384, 307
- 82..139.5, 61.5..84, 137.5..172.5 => 0.31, 393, 379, 386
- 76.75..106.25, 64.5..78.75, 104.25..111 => -0.04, 392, 351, 369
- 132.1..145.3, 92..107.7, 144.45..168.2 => 0.35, 390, 390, 390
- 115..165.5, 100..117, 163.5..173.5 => 0.24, 299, 410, 358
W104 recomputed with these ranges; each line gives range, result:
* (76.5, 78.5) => 344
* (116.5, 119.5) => 196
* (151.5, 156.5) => 388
